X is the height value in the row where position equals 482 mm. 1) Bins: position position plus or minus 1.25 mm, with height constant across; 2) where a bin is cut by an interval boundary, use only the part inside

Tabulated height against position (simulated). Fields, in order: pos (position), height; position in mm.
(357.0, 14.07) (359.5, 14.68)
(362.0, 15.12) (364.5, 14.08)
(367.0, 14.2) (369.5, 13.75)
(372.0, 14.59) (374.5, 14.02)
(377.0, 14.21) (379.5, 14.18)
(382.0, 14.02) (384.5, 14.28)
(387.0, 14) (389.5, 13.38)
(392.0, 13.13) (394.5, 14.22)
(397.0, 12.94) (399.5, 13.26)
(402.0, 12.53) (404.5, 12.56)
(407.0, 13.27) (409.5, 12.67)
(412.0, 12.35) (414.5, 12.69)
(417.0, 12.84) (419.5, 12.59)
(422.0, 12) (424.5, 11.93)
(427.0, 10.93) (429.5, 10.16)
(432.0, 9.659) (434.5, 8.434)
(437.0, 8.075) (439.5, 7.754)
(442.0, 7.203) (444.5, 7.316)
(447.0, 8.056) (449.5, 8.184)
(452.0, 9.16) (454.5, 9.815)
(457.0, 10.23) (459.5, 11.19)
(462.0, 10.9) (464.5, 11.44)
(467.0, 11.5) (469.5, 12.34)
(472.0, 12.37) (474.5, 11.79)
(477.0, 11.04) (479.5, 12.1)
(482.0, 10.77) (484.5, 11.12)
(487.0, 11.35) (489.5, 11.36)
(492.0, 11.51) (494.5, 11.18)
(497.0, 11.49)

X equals 10.77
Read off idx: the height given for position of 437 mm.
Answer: 8.075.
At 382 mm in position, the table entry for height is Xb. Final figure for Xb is 14.02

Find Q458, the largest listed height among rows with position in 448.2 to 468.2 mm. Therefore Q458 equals 11.5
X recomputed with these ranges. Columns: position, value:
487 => 11.35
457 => 10.23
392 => 13.13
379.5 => 14.18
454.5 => 9.815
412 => 12.35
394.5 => 14.22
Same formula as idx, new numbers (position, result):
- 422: 12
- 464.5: 11.44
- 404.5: 12.56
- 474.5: 11.79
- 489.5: 11.36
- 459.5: 11.19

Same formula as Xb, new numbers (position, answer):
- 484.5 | 11.12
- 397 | 12.94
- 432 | 9.659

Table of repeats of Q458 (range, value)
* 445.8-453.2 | 9.16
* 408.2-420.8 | 12.84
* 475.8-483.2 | 12.1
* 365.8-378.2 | 14.59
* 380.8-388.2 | 14.28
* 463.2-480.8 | 12.37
